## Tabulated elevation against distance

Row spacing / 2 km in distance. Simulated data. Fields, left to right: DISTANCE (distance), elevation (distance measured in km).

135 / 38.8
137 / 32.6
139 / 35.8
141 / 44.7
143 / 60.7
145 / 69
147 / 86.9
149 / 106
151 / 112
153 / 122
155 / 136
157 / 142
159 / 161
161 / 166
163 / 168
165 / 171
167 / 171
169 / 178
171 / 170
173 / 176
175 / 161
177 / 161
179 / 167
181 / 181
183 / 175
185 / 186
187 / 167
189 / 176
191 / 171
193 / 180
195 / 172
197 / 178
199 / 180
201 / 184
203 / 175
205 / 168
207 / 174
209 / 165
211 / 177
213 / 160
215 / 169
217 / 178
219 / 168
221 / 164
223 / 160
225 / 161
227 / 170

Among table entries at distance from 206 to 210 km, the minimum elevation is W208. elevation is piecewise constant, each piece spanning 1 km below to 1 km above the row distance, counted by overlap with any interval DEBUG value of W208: 165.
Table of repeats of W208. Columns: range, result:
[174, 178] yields 161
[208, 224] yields 160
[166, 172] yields 170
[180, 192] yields 167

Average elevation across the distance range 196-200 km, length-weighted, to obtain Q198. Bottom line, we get 179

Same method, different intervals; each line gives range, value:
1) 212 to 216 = 164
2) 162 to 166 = 170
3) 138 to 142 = 40.2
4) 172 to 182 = 169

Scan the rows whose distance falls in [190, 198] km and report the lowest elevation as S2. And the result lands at 171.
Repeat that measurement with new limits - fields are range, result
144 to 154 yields 69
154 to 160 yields 136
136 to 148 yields 32.6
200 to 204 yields 175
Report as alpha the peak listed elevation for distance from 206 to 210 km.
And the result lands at 174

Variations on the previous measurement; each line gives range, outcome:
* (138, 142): 44.7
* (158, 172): 178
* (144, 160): 161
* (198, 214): 184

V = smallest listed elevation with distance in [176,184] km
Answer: 161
